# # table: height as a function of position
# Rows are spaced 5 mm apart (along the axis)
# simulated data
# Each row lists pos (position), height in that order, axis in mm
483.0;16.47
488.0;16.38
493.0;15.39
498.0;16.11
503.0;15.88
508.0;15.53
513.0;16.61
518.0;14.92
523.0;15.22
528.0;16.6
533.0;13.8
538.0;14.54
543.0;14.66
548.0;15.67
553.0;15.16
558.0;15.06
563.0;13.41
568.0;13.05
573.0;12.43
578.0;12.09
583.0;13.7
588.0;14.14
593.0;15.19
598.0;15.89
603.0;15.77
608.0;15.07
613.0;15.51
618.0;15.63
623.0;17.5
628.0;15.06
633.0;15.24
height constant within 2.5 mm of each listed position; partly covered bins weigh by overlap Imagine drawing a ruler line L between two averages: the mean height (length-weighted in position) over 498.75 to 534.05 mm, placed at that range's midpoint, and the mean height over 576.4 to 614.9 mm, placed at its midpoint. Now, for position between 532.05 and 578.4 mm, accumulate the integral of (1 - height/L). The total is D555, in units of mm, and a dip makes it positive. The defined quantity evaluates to 3.4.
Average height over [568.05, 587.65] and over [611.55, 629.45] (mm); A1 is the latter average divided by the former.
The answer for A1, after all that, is 1.24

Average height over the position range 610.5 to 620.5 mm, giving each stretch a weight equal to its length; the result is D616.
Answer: 15.6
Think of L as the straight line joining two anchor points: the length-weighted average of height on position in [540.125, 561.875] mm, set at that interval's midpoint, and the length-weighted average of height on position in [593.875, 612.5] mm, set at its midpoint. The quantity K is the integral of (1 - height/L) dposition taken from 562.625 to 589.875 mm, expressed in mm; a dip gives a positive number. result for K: 3.9 mm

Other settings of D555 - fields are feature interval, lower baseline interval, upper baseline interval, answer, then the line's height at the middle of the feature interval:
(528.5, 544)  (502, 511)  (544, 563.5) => 0.66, 15.2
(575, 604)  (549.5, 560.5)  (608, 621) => 1.94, 15.4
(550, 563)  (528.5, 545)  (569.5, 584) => -1.11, 13.6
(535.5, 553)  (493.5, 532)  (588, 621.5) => 0.74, 15.6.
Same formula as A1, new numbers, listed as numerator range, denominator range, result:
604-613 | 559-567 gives 1.12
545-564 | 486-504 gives 0.94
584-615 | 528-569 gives 1.04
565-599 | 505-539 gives 0.89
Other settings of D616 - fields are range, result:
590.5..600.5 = 15.5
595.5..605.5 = 15.8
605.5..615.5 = 15.3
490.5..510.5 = 15.7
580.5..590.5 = 13.9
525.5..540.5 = 15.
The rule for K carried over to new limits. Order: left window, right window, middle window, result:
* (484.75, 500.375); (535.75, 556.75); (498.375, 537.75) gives 0.11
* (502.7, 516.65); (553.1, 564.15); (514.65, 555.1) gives 0.29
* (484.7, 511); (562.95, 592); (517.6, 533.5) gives -0.39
